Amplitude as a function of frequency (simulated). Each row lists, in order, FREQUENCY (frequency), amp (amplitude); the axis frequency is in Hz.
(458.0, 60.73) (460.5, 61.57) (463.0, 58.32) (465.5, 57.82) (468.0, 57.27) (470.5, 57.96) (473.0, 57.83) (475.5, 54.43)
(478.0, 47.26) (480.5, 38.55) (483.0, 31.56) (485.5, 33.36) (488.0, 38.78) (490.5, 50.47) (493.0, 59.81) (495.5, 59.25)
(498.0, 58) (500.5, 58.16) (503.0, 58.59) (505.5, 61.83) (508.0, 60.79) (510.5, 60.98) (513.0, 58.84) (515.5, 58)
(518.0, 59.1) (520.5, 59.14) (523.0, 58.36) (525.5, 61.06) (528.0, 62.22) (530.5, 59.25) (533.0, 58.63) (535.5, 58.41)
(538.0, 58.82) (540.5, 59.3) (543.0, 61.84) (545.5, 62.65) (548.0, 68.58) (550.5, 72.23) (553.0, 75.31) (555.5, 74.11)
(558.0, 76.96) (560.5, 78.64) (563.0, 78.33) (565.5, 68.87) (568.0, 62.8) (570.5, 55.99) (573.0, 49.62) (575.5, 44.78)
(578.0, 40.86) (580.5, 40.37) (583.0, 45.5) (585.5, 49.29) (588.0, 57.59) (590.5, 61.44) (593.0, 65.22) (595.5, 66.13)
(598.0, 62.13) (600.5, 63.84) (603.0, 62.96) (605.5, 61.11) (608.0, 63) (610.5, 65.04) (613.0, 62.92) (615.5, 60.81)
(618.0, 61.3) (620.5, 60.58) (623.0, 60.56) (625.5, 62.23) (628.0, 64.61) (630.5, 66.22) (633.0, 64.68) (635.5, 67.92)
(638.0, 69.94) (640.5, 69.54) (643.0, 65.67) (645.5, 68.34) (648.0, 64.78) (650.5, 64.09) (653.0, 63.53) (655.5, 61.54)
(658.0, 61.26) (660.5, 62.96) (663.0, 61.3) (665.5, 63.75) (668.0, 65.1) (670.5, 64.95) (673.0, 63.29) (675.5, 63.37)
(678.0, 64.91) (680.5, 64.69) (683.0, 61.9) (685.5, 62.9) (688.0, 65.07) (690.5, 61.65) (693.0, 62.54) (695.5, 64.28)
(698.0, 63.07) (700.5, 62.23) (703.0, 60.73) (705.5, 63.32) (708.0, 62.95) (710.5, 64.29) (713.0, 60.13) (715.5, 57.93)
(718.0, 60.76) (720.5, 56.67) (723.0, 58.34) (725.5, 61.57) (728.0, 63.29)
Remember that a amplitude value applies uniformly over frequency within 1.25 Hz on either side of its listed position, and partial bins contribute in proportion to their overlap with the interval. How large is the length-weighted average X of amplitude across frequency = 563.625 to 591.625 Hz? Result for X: 53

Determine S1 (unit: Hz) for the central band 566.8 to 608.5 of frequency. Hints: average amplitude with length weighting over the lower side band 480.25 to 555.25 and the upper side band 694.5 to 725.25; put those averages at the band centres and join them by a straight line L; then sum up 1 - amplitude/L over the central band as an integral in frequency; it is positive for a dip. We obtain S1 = 2.3 Hz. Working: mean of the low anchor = 57.9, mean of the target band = 55.9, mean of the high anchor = 61.2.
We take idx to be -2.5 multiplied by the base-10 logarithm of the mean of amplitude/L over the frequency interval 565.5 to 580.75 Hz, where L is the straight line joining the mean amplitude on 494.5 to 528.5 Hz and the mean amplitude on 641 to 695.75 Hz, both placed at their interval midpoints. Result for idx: 0.19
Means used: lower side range 59.5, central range 51.3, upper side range 63.8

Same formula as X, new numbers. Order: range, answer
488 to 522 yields 58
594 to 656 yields 64.2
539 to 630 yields 61.9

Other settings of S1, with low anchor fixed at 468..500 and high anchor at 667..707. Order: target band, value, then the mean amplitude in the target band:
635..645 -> -1.4 Hz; 68.3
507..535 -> -4.1 Hz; 59.6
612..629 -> -0.9 Hz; 61.8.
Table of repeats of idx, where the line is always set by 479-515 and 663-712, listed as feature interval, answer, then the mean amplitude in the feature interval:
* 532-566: -0.23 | 68.1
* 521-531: -0.12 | 60.2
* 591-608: -0.09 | 63.4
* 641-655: -0.07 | 65.3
